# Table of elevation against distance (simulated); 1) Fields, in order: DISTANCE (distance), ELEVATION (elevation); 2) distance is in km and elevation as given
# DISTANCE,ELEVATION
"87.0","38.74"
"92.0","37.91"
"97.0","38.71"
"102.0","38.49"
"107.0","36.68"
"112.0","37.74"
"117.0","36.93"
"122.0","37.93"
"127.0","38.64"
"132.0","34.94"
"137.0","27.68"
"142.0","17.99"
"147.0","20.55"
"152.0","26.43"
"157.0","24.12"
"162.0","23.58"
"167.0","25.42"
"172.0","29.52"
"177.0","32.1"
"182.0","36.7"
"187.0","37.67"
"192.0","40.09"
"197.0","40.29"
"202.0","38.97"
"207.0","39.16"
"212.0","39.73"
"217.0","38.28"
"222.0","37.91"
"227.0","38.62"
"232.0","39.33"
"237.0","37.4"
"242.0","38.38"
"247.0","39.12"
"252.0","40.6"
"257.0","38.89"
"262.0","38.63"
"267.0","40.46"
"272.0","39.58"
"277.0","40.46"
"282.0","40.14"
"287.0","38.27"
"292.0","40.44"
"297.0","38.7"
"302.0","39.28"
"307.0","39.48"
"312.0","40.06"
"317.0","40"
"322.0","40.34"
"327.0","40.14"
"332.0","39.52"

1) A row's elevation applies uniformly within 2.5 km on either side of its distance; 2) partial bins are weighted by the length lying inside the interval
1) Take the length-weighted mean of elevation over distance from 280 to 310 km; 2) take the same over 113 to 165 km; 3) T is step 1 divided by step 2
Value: 1.35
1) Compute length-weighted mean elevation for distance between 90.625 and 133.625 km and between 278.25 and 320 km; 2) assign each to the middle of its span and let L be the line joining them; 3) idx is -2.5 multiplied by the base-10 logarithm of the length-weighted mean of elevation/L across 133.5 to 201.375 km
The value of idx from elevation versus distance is 0.27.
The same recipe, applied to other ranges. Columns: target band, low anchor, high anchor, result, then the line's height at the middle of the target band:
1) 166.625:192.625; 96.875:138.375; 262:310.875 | 0.12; 37.7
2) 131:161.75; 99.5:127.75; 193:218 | 0.48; 38.3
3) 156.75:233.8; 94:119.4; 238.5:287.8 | 0.10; 38.7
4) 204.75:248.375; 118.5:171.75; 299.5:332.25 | -0.15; 33.6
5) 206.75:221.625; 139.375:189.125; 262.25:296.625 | -0.19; 32.7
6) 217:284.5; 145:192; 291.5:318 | -0.11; 35.5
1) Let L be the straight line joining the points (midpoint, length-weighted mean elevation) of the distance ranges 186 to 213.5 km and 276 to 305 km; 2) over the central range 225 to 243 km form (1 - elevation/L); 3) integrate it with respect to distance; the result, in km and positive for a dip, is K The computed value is 0.5 km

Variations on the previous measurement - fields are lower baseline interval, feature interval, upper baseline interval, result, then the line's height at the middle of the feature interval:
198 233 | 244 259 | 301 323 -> -0.1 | 39.2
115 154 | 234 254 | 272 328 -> -1.3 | 36.5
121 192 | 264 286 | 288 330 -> -1.5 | 37.5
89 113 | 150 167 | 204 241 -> 6.0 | 38.3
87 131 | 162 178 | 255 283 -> 4.4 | 38.5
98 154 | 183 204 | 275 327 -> -2.3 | 35.2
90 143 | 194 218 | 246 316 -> -1.1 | 37.7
